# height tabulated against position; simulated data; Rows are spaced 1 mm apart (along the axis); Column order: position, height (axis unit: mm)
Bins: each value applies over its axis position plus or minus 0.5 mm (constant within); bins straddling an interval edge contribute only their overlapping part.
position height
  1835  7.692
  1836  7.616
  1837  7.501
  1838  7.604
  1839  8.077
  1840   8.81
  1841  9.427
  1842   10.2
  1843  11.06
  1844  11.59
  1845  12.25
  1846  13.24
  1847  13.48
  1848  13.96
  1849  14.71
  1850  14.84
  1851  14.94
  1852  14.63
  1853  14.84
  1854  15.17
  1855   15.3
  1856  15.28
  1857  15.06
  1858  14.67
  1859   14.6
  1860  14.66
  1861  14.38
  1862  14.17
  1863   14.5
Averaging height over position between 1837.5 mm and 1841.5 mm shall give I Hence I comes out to 8.48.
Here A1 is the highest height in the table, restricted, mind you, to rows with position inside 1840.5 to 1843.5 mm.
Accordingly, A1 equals 11.06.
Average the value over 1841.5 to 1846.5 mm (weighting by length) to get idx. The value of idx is 11.7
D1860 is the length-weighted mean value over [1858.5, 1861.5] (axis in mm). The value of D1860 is 14.5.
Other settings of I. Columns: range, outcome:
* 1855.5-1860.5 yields 14.9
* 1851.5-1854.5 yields 14.9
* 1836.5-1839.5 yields 7.73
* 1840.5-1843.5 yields 10.2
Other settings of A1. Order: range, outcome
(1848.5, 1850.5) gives 14.84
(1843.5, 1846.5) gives 13.24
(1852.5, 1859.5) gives 15.3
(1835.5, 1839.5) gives 8.077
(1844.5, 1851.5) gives 14.94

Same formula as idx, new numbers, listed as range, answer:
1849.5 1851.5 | 14.9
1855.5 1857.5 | 15.2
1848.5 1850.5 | 14.8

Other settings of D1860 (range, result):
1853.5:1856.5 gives 15.2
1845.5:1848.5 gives 13.6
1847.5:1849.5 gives 14.3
